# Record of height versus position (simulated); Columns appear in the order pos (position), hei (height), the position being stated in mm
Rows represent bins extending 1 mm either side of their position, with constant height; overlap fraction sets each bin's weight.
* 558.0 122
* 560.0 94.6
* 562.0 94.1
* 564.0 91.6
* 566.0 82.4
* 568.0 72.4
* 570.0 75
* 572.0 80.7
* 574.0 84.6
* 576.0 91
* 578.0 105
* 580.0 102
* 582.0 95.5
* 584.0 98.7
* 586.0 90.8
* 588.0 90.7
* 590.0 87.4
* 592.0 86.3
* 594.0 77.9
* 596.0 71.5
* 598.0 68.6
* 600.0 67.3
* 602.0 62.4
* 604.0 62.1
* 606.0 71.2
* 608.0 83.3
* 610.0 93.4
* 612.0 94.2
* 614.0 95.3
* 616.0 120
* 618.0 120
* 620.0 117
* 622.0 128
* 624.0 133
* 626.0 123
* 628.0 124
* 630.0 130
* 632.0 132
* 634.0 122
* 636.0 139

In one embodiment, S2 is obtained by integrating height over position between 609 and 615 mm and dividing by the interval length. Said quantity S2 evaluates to 94.3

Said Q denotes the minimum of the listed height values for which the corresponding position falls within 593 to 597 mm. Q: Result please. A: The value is 71.5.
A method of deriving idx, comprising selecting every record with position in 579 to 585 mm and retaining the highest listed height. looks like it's 102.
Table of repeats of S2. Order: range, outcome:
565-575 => 79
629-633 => 131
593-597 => 74.7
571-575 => 82.7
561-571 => 83.1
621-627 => 128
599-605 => 63.9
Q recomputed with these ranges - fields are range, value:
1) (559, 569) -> 72.4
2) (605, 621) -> 71.2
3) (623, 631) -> 123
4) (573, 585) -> 84.6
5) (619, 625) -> 117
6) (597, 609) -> 62.1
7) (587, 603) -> 62.4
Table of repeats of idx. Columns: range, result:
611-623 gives 128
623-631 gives 133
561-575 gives 94.1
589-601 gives 87.4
